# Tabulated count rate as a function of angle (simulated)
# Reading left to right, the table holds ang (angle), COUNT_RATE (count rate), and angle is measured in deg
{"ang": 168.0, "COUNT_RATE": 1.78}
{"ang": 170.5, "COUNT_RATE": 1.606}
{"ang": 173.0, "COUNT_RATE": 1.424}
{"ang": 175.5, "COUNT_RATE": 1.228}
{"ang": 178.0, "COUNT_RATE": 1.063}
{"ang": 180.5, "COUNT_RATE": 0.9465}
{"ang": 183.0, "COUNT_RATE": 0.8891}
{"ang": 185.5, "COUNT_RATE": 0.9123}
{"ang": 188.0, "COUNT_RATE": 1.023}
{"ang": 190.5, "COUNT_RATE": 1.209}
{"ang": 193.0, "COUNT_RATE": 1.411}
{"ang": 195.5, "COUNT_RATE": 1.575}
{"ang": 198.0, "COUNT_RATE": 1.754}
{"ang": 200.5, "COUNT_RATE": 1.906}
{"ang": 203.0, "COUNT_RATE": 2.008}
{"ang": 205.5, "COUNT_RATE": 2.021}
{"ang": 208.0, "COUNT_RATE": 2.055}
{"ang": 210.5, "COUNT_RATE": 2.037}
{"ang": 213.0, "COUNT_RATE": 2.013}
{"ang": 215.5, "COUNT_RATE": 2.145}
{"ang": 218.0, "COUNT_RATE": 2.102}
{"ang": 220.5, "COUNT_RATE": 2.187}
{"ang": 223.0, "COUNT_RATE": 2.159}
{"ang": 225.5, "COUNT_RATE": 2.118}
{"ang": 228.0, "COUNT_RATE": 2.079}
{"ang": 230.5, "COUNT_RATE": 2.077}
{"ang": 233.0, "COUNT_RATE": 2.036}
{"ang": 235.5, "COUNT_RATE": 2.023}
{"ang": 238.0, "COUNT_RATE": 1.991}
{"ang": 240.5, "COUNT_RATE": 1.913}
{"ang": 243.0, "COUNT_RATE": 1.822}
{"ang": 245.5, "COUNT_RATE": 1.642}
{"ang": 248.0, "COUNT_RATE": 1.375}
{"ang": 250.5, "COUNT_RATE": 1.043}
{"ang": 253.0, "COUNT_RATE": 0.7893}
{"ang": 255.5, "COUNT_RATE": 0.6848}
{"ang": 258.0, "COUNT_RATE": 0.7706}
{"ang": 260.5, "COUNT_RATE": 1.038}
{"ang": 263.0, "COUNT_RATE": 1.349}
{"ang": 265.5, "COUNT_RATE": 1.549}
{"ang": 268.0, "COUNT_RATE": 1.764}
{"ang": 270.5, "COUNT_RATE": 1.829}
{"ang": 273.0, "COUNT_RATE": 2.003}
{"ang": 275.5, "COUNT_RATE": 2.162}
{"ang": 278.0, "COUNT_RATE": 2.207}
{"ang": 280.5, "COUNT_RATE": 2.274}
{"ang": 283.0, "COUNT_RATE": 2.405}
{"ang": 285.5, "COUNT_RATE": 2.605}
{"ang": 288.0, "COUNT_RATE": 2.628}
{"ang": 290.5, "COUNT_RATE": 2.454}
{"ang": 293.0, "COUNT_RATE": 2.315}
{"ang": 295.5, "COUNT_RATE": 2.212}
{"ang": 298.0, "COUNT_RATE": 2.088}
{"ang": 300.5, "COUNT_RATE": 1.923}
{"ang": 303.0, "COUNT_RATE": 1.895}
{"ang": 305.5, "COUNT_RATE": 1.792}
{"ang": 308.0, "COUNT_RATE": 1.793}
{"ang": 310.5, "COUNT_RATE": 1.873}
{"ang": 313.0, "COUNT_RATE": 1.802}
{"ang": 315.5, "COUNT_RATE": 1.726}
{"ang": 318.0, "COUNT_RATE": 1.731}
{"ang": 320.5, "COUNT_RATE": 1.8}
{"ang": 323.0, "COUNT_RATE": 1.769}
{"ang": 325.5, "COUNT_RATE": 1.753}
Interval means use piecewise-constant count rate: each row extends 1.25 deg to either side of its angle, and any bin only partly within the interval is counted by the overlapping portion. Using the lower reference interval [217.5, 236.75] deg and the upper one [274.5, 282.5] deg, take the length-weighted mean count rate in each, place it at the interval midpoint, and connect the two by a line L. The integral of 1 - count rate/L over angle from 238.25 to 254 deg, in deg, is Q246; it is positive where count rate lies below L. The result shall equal 4.91 deg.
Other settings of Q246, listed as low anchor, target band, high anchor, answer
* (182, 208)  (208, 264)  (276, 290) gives 4.9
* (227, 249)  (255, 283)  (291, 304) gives 4.9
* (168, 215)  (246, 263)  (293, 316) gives 7.2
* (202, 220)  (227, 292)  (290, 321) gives 6.8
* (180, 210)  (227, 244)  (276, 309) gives -1.9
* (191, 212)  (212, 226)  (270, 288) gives -1.5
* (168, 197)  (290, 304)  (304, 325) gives -3.5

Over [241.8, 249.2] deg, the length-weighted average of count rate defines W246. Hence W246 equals 1.61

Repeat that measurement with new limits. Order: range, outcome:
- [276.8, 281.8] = 2.24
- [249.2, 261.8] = 0.869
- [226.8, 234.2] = 2.06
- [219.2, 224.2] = 2.17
